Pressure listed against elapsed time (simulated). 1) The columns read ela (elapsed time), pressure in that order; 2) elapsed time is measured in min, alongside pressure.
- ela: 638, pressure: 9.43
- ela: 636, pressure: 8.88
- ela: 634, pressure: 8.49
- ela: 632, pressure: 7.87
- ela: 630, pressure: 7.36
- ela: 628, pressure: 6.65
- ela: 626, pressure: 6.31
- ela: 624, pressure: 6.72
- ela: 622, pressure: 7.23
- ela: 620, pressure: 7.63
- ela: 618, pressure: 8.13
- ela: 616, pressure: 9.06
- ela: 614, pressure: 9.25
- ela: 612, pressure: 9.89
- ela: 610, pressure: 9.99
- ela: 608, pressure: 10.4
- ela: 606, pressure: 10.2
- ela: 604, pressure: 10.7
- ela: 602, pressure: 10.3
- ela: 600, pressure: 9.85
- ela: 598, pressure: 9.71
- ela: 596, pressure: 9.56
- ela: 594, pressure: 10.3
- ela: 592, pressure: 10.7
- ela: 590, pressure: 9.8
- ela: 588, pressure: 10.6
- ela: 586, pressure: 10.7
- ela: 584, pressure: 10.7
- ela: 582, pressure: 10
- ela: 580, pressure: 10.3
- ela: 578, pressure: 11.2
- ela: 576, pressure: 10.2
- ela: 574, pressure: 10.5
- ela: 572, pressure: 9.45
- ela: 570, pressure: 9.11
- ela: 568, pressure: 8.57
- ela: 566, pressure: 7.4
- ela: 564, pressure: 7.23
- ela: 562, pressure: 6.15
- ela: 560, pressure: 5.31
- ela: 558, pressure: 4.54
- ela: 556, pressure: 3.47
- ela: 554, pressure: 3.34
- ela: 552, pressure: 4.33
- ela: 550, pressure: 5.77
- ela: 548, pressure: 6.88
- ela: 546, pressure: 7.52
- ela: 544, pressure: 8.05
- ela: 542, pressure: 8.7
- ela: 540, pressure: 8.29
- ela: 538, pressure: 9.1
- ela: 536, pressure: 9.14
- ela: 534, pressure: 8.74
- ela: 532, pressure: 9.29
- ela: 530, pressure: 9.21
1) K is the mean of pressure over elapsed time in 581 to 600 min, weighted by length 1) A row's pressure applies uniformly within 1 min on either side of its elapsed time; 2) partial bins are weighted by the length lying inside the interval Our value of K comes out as 10.2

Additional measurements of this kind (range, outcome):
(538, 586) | 7.79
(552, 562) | 4.38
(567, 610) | 10.1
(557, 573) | 7.22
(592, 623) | 9.52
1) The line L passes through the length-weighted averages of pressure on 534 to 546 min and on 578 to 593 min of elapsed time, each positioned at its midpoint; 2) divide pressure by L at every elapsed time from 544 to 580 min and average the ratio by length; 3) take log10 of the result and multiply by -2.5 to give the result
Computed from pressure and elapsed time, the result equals 0.30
